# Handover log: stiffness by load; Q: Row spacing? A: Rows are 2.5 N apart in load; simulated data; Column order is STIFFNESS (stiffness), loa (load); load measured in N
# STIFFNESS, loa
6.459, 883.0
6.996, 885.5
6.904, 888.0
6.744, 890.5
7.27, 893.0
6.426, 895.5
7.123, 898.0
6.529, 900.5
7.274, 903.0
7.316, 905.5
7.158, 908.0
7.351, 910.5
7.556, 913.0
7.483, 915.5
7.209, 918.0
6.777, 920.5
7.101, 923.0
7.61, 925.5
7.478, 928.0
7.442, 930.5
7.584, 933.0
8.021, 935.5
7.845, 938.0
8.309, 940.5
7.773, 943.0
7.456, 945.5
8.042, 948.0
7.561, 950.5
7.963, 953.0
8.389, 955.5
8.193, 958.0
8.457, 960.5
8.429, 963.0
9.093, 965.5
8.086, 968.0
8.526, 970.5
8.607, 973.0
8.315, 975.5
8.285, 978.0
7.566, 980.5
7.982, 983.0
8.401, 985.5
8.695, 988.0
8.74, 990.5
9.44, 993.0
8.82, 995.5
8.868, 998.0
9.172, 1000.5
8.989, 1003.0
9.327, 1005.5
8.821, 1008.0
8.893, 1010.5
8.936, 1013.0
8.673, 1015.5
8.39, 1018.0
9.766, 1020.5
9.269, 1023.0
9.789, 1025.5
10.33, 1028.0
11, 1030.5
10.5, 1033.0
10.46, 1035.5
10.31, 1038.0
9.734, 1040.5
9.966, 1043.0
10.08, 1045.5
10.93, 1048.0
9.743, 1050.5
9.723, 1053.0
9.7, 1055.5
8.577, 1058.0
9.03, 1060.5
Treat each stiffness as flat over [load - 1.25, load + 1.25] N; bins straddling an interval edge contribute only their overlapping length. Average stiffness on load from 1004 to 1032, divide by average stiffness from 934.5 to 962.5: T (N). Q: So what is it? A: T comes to 1.2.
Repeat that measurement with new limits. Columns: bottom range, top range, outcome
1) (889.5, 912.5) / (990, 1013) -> 1.28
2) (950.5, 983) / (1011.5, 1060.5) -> 1.18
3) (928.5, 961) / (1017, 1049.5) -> 1.27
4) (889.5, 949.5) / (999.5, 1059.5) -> 1.31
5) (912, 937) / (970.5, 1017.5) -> 1.17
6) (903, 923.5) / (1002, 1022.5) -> 1.24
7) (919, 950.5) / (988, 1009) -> 1.18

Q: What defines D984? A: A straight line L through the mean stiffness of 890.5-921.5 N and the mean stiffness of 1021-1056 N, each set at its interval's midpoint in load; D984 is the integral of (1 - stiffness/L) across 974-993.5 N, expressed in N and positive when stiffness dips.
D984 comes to 1.1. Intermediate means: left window 7.11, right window 10.1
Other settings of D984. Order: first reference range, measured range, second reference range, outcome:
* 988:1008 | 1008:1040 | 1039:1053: -0.2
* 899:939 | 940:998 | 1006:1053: 0.8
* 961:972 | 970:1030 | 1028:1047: 3.1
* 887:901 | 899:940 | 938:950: 0.0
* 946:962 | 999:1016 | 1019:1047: 0.8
